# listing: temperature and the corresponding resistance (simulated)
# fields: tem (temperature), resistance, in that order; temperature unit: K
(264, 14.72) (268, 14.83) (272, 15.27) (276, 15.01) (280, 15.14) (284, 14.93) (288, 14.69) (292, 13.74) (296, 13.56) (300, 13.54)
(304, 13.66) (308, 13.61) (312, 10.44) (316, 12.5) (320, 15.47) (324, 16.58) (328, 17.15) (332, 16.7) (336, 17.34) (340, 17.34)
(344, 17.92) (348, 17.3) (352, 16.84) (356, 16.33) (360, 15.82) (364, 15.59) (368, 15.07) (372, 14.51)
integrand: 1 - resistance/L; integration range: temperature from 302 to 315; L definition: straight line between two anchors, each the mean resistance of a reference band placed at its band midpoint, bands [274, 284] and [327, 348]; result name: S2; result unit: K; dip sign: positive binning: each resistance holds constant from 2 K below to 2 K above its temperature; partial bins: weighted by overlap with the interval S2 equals 2.9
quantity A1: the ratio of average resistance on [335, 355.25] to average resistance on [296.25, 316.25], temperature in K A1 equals 1.3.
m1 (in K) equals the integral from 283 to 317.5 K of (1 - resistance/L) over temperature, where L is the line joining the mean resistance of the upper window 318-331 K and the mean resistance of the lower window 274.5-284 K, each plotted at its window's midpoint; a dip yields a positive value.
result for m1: 5.0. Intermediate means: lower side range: 15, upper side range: 16.4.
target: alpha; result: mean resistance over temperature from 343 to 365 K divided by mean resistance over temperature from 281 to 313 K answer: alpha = 1.22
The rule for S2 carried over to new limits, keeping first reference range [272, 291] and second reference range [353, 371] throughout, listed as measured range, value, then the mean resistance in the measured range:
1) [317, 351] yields -3.1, 16.8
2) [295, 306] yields 1.1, 13.6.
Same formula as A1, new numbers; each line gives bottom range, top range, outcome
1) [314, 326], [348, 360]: 1.12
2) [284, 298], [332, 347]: 1.23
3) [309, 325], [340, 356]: 1.27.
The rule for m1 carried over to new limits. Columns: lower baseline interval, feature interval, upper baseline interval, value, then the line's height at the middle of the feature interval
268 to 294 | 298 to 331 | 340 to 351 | 4.13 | 16.2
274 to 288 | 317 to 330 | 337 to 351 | 0.43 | 16.7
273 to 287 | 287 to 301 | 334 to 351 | 1.54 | 15.6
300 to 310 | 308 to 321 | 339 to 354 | 1.58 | 14.5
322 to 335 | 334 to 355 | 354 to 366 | -1.19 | 16.4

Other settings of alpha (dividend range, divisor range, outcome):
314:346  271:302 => 1.13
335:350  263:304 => 1.21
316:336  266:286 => 1.08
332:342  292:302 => 1.27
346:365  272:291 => 1.10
